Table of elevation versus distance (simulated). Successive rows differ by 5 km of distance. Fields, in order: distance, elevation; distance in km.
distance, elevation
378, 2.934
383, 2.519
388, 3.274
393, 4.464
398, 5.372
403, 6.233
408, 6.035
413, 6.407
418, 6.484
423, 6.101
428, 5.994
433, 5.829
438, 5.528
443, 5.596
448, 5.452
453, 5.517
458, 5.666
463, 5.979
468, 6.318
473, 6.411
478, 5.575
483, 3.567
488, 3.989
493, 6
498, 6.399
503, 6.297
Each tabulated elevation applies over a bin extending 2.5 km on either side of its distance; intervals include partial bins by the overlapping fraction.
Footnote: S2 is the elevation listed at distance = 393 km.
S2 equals 4.464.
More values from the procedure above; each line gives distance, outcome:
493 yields 6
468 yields 6.318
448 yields 5.452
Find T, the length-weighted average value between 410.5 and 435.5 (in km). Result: 6.16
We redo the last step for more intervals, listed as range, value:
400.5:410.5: 6.13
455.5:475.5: 6.09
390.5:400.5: 4.92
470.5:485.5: 5.18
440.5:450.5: 5.52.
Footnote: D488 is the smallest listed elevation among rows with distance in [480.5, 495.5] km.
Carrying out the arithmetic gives 3.567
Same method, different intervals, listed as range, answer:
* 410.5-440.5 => 5.528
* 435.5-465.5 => 5.452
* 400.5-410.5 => 6.035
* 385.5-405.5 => 3.274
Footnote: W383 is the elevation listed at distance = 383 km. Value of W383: 2.519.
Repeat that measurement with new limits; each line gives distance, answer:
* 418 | 6.484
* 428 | 5.994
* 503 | 6.297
